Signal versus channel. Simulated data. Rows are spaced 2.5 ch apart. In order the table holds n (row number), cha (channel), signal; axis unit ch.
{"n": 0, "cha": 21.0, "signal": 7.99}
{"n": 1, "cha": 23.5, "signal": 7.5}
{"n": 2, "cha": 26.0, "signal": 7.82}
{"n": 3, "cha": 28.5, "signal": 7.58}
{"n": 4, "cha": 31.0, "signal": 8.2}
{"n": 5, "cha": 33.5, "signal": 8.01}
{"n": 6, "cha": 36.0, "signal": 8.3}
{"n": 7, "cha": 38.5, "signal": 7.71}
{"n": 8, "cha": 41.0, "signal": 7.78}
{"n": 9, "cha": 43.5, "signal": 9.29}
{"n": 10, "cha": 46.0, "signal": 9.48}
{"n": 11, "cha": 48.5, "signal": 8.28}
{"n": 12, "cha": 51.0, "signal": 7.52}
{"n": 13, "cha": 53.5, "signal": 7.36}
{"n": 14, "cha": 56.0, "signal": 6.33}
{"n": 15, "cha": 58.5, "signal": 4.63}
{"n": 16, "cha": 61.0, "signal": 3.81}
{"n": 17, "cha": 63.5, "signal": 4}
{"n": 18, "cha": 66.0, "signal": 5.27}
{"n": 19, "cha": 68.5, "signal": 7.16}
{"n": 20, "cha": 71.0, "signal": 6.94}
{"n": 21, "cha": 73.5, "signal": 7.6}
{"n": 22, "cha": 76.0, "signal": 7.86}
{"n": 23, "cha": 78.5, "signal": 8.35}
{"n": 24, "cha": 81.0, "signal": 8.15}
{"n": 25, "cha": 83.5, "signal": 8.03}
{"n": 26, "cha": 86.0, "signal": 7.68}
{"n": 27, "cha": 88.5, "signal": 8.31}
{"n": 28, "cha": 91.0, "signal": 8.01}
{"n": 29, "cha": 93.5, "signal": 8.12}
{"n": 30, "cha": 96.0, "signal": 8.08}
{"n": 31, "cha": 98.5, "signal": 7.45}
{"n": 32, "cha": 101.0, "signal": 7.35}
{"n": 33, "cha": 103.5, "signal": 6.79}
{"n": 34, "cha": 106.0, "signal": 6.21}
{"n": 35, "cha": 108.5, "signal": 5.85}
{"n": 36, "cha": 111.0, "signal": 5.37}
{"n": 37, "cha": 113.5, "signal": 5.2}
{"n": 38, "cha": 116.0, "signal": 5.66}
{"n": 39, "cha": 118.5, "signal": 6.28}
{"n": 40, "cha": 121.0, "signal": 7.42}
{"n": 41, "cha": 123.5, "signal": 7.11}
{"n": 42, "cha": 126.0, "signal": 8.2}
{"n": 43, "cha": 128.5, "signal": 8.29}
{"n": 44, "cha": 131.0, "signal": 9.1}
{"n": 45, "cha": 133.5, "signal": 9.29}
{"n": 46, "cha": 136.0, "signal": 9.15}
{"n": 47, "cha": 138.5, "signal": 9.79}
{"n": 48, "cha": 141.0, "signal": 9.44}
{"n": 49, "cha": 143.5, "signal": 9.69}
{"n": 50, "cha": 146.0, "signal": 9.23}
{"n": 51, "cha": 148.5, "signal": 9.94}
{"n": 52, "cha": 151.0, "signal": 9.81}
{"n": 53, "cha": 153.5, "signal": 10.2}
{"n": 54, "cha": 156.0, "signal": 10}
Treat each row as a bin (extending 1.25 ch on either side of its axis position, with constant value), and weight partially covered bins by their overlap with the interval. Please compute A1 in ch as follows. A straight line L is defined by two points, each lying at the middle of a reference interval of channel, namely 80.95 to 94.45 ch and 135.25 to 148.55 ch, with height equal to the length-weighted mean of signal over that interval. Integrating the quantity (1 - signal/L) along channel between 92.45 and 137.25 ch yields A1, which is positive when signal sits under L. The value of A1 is 7.75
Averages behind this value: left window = 8.04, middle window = 7.27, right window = 9.52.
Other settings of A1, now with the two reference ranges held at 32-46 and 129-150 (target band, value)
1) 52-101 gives 9.7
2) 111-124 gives 4.2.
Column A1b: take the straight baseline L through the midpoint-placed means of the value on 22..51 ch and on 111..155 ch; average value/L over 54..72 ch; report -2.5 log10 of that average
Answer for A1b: 0.43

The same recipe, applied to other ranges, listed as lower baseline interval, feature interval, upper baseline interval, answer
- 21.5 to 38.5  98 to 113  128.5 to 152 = 0.36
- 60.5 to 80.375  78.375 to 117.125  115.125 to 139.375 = 0.01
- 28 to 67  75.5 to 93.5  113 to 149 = -0.06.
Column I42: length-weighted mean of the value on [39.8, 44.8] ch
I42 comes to 8.55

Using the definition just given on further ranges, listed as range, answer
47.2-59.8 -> 6.82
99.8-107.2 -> 6.78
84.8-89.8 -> 8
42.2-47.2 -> 9.37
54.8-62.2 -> 4.92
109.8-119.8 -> 5.64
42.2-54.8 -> 8.38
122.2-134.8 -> 8.4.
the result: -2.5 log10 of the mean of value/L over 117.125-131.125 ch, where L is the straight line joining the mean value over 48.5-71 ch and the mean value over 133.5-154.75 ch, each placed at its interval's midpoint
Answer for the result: 0.16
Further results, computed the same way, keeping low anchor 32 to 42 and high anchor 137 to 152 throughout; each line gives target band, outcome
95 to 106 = 0.23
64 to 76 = 0.26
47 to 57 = 0.10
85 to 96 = 0.10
